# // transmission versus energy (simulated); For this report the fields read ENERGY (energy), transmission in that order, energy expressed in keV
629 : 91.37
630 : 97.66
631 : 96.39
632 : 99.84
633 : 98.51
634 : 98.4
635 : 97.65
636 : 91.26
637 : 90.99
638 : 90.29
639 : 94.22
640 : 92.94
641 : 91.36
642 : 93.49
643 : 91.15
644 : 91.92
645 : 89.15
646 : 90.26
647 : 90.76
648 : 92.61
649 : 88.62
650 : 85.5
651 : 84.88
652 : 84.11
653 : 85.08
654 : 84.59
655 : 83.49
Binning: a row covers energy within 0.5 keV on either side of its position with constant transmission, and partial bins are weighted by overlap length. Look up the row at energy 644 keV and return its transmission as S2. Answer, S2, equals 91.92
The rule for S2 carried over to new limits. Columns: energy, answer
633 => 98.51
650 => 85.5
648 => 92.61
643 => 91.15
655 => 83.49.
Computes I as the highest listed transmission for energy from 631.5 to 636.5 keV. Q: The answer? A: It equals 99.84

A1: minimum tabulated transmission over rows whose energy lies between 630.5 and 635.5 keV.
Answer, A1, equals 96.39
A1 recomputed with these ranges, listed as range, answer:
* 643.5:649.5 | 88.62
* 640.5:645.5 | 89.15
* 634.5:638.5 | 90.29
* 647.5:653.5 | 84.11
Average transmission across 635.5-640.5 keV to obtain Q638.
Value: 91.9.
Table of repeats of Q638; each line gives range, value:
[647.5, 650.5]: 88.9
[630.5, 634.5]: 98.3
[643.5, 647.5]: 90.5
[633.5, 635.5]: 98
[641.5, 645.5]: 91.4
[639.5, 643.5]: 92.2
